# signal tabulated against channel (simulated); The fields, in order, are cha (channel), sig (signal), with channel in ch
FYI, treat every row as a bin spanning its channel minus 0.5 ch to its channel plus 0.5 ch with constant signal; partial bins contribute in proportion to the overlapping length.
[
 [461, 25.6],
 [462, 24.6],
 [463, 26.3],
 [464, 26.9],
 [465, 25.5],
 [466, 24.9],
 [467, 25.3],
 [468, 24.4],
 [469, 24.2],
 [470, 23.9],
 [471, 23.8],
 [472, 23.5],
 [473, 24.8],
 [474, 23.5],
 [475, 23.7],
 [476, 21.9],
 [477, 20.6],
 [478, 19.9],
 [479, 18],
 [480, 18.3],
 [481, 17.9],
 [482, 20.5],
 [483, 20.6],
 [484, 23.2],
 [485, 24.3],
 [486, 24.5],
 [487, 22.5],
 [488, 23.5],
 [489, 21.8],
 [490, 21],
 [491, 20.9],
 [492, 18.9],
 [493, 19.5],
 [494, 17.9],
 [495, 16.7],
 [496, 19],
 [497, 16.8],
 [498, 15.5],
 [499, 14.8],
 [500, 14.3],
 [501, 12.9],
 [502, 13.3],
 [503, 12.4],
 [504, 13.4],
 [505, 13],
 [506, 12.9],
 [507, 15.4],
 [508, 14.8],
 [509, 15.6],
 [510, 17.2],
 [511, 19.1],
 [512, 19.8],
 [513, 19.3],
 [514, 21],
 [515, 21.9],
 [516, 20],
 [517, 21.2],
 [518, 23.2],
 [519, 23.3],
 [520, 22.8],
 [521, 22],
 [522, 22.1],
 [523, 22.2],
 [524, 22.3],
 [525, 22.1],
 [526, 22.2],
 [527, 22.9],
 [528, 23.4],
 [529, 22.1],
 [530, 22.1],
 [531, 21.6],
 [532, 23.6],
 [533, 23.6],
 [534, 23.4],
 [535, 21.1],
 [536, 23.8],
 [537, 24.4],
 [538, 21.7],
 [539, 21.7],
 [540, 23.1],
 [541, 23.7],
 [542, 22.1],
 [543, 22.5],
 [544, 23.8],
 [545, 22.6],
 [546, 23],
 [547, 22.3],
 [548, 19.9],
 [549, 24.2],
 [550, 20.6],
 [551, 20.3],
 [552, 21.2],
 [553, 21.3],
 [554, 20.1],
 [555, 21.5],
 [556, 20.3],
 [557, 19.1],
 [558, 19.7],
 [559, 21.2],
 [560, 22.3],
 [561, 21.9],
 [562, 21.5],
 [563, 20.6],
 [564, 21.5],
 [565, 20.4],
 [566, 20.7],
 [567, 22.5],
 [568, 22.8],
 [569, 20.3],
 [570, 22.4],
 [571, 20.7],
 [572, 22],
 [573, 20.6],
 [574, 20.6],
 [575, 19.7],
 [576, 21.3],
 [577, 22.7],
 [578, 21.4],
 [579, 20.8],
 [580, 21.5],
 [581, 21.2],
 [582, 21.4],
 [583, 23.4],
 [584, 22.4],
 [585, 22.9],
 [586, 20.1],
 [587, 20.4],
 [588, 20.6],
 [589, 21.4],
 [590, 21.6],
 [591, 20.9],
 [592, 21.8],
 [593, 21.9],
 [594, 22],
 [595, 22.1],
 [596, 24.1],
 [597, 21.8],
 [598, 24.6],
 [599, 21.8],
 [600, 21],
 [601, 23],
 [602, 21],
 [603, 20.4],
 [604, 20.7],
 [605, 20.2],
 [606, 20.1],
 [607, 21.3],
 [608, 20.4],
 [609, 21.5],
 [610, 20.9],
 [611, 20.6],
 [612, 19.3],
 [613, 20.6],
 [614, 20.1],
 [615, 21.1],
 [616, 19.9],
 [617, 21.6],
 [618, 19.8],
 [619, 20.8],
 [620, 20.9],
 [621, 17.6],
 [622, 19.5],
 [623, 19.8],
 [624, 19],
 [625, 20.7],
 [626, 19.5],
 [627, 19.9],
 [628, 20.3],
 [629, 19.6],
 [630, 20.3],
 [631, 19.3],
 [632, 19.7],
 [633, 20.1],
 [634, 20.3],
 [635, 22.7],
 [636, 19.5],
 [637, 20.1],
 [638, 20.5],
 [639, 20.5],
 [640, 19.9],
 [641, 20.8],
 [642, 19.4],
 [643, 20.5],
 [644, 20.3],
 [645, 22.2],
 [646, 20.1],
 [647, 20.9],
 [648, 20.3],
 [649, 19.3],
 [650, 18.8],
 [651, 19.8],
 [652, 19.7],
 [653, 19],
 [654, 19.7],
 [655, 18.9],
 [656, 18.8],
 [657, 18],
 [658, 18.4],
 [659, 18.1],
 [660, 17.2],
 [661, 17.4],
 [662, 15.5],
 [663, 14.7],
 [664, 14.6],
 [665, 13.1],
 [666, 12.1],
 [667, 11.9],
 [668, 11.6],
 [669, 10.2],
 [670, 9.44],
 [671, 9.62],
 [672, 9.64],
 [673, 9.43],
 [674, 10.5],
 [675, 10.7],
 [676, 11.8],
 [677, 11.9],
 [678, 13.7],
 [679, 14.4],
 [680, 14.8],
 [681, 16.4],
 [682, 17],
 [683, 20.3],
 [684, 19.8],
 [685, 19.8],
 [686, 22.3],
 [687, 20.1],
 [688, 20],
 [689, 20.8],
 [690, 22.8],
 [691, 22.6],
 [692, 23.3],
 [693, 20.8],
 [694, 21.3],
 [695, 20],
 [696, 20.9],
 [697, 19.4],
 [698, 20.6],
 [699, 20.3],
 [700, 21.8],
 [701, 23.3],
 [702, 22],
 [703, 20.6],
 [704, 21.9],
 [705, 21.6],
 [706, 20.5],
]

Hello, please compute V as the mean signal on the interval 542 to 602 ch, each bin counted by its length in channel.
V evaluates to 21.6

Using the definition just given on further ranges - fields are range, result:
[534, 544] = 22.8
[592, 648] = 20.7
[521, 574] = 21.9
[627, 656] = 20.1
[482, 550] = 20.4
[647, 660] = 19.1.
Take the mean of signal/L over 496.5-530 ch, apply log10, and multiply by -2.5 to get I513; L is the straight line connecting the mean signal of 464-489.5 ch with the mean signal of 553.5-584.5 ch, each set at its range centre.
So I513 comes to 0.18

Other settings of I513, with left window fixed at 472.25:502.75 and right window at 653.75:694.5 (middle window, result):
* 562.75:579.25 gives -0.174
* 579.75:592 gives -0.204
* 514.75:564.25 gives -0.178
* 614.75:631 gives -0.167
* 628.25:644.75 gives -0.199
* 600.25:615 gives -0.190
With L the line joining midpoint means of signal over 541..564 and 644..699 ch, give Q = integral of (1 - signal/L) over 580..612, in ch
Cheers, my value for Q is -2.5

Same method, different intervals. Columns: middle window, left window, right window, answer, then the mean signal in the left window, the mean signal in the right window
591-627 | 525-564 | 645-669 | -2.97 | 22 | 17.3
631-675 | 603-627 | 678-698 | 6.06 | 20.3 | 19.7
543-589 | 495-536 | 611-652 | -4.08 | 19.3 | 20.1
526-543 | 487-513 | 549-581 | -3.16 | 17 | 21.1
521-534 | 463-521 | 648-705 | -1.98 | 20.1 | 17.4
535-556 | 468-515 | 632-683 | -4.22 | 19.2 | 16.7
